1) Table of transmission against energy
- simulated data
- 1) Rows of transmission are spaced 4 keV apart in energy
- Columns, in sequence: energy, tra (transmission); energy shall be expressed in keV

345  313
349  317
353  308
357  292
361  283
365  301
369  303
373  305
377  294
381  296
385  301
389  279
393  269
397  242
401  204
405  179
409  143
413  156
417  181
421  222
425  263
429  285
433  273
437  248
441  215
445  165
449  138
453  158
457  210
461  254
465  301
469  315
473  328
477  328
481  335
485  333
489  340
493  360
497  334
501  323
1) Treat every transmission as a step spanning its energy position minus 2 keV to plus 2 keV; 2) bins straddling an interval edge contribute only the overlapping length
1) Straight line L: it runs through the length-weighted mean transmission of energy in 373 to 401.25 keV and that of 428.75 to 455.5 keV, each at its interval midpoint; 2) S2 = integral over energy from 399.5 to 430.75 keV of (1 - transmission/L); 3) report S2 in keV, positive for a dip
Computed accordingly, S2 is 4.6 keV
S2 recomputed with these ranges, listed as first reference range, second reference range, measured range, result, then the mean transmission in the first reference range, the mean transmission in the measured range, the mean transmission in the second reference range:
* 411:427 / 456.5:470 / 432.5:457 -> 4.7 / 206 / 196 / 273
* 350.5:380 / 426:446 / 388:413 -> 5.5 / 298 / 212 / 242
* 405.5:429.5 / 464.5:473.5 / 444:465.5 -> 6.5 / 202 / 199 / 315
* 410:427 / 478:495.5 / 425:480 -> 4.1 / 202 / 250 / 341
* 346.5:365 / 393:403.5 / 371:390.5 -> -2.8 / 300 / 295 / 230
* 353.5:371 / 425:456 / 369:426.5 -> 4.6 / 296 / 240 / 215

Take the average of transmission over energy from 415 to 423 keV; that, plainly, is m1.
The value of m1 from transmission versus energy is 202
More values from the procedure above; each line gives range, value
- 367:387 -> 300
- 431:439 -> 260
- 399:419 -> 173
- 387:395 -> 274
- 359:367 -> 292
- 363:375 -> 303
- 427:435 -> 279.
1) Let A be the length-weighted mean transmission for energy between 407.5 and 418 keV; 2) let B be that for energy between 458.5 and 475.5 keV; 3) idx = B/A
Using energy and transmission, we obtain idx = 1.87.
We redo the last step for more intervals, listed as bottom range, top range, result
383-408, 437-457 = 0.75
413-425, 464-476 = 1.55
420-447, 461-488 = 1.33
